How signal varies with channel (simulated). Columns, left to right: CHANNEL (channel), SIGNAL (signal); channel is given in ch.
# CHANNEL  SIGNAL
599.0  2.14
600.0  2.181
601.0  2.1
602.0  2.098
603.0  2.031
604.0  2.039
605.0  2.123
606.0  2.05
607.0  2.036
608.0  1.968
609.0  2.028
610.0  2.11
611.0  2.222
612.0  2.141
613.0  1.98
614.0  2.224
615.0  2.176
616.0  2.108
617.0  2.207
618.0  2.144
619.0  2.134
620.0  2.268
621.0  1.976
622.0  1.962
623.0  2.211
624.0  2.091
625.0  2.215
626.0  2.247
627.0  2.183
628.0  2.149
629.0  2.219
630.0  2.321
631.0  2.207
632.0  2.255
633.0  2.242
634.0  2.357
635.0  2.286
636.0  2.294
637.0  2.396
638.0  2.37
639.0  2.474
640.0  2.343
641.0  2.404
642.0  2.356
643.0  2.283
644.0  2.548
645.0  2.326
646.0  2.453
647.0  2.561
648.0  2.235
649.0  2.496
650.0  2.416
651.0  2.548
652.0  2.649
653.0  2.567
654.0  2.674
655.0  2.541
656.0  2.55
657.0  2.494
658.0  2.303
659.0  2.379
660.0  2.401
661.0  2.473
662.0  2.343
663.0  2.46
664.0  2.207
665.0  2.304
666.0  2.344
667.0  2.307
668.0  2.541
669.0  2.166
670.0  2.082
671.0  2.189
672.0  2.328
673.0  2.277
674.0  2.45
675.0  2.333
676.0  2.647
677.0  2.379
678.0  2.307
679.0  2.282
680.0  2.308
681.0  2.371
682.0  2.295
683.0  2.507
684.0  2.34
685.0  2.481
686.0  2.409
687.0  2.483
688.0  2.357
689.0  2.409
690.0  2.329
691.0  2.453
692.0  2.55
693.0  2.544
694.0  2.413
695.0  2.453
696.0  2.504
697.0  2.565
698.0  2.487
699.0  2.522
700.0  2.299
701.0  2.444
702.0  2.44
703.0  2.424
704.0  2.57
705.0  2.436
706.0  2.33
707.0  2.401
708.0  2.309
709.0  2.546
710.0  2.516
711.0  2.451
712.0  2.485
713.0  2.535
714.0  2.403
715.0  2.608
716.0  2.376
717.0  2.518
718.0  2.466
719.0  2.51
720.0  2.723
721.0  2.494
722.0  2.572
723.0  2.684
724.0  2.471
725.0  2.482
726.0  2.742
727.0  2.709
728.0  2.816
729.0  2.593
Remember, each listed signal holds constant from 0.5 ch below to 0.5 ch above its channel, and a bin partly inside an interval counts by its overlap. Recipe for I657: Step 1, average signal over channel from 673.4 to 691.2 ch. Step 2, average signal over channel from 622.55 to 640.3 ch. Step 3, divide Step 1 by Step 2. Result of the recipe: 1.06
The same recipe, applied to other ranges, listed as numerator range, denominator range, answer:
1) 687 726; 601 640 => 1.14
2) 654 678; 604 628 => 1.12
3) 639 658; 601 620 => 1.17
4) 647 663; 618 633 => 1.14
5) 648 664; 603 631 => 1.16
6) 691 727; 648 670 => 1.03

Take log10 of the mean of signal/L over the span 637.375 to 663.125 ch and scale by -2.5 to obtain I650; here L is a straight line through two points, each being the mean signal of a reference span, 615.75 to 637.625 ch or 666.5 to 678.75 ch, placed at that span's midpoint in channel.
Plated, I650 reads -0.081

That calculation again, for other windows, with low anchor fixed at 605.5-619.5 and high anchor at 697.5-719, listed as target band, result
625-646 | -0.06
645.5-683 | -0.05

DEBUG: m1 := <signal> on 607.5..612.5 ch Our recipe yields 2.09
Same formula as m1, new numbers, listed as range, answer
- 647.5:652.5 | 2.47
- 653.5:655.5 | 2.61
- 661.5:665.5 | 2.33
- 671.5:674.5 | 2.35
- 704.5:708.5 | 2.37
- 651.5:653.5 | 2.61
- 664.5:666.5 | 2.32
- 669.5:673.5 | 2.22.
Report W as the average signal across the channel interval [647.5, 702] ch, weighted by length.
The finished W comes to 2.41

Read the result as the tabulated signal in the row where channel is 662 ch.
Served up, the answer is 2.343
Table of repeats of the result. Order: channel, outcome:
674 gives 2.45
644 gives 2.548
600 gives 2.181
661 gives 2.473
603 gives 2.031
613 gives 1.98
